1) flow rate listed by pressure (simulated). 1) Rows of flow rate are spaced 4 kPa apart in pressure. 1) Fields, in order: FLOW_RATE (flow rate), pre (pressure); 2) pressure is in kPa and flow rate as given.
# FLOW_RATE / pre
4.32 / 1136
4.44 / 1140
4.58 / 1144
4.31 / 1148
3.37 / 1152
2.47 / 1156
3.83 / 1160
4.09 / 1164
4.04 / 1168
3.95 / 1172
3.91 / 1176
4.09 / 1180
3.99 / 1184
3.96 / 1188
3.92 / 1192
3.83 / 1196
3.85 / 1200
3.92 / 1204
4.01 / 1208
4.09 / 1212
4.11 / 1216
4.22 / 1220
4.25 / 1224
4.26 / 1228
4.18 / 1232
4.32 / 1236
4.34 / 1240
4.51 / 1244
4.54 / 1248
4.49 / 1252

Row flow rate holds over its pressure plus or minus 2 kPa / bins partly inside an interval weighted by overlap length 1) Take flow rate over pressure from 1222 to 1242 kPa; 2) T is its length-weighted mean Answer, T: 4.27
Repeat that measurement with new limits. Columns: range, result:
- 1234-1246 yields 4.39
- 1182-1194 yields 3.96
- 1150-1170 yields 3.56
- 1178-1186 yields 4.04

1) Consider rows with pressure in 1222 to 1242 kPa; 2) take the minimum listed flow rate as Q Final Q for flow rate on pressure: 4.18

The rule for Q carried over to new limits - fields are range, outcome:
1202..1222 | 3.92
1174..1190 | 3.91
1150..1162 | 2.47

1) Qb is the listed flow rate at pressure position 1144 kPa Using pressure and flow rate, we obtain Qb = 4.58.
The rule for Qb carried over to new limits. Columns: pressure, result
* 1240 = 4.34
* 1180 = 4.09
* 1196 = 3.83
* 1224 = 4.25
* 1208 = 4.01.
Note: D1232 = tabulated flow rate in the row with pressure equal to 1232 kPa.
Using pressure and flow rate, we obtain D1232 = 4.18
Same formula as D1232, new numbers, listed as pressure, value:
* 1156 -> 2.47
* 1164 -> 4.09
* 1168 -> 4.04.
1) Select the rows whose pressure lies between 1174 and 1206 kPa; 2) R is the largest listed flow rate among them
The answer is 4.09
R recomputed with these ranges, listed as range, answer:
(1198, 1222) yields 4.22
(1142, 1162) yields 4.58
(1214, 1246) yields 4.51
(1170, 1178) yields 3.95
